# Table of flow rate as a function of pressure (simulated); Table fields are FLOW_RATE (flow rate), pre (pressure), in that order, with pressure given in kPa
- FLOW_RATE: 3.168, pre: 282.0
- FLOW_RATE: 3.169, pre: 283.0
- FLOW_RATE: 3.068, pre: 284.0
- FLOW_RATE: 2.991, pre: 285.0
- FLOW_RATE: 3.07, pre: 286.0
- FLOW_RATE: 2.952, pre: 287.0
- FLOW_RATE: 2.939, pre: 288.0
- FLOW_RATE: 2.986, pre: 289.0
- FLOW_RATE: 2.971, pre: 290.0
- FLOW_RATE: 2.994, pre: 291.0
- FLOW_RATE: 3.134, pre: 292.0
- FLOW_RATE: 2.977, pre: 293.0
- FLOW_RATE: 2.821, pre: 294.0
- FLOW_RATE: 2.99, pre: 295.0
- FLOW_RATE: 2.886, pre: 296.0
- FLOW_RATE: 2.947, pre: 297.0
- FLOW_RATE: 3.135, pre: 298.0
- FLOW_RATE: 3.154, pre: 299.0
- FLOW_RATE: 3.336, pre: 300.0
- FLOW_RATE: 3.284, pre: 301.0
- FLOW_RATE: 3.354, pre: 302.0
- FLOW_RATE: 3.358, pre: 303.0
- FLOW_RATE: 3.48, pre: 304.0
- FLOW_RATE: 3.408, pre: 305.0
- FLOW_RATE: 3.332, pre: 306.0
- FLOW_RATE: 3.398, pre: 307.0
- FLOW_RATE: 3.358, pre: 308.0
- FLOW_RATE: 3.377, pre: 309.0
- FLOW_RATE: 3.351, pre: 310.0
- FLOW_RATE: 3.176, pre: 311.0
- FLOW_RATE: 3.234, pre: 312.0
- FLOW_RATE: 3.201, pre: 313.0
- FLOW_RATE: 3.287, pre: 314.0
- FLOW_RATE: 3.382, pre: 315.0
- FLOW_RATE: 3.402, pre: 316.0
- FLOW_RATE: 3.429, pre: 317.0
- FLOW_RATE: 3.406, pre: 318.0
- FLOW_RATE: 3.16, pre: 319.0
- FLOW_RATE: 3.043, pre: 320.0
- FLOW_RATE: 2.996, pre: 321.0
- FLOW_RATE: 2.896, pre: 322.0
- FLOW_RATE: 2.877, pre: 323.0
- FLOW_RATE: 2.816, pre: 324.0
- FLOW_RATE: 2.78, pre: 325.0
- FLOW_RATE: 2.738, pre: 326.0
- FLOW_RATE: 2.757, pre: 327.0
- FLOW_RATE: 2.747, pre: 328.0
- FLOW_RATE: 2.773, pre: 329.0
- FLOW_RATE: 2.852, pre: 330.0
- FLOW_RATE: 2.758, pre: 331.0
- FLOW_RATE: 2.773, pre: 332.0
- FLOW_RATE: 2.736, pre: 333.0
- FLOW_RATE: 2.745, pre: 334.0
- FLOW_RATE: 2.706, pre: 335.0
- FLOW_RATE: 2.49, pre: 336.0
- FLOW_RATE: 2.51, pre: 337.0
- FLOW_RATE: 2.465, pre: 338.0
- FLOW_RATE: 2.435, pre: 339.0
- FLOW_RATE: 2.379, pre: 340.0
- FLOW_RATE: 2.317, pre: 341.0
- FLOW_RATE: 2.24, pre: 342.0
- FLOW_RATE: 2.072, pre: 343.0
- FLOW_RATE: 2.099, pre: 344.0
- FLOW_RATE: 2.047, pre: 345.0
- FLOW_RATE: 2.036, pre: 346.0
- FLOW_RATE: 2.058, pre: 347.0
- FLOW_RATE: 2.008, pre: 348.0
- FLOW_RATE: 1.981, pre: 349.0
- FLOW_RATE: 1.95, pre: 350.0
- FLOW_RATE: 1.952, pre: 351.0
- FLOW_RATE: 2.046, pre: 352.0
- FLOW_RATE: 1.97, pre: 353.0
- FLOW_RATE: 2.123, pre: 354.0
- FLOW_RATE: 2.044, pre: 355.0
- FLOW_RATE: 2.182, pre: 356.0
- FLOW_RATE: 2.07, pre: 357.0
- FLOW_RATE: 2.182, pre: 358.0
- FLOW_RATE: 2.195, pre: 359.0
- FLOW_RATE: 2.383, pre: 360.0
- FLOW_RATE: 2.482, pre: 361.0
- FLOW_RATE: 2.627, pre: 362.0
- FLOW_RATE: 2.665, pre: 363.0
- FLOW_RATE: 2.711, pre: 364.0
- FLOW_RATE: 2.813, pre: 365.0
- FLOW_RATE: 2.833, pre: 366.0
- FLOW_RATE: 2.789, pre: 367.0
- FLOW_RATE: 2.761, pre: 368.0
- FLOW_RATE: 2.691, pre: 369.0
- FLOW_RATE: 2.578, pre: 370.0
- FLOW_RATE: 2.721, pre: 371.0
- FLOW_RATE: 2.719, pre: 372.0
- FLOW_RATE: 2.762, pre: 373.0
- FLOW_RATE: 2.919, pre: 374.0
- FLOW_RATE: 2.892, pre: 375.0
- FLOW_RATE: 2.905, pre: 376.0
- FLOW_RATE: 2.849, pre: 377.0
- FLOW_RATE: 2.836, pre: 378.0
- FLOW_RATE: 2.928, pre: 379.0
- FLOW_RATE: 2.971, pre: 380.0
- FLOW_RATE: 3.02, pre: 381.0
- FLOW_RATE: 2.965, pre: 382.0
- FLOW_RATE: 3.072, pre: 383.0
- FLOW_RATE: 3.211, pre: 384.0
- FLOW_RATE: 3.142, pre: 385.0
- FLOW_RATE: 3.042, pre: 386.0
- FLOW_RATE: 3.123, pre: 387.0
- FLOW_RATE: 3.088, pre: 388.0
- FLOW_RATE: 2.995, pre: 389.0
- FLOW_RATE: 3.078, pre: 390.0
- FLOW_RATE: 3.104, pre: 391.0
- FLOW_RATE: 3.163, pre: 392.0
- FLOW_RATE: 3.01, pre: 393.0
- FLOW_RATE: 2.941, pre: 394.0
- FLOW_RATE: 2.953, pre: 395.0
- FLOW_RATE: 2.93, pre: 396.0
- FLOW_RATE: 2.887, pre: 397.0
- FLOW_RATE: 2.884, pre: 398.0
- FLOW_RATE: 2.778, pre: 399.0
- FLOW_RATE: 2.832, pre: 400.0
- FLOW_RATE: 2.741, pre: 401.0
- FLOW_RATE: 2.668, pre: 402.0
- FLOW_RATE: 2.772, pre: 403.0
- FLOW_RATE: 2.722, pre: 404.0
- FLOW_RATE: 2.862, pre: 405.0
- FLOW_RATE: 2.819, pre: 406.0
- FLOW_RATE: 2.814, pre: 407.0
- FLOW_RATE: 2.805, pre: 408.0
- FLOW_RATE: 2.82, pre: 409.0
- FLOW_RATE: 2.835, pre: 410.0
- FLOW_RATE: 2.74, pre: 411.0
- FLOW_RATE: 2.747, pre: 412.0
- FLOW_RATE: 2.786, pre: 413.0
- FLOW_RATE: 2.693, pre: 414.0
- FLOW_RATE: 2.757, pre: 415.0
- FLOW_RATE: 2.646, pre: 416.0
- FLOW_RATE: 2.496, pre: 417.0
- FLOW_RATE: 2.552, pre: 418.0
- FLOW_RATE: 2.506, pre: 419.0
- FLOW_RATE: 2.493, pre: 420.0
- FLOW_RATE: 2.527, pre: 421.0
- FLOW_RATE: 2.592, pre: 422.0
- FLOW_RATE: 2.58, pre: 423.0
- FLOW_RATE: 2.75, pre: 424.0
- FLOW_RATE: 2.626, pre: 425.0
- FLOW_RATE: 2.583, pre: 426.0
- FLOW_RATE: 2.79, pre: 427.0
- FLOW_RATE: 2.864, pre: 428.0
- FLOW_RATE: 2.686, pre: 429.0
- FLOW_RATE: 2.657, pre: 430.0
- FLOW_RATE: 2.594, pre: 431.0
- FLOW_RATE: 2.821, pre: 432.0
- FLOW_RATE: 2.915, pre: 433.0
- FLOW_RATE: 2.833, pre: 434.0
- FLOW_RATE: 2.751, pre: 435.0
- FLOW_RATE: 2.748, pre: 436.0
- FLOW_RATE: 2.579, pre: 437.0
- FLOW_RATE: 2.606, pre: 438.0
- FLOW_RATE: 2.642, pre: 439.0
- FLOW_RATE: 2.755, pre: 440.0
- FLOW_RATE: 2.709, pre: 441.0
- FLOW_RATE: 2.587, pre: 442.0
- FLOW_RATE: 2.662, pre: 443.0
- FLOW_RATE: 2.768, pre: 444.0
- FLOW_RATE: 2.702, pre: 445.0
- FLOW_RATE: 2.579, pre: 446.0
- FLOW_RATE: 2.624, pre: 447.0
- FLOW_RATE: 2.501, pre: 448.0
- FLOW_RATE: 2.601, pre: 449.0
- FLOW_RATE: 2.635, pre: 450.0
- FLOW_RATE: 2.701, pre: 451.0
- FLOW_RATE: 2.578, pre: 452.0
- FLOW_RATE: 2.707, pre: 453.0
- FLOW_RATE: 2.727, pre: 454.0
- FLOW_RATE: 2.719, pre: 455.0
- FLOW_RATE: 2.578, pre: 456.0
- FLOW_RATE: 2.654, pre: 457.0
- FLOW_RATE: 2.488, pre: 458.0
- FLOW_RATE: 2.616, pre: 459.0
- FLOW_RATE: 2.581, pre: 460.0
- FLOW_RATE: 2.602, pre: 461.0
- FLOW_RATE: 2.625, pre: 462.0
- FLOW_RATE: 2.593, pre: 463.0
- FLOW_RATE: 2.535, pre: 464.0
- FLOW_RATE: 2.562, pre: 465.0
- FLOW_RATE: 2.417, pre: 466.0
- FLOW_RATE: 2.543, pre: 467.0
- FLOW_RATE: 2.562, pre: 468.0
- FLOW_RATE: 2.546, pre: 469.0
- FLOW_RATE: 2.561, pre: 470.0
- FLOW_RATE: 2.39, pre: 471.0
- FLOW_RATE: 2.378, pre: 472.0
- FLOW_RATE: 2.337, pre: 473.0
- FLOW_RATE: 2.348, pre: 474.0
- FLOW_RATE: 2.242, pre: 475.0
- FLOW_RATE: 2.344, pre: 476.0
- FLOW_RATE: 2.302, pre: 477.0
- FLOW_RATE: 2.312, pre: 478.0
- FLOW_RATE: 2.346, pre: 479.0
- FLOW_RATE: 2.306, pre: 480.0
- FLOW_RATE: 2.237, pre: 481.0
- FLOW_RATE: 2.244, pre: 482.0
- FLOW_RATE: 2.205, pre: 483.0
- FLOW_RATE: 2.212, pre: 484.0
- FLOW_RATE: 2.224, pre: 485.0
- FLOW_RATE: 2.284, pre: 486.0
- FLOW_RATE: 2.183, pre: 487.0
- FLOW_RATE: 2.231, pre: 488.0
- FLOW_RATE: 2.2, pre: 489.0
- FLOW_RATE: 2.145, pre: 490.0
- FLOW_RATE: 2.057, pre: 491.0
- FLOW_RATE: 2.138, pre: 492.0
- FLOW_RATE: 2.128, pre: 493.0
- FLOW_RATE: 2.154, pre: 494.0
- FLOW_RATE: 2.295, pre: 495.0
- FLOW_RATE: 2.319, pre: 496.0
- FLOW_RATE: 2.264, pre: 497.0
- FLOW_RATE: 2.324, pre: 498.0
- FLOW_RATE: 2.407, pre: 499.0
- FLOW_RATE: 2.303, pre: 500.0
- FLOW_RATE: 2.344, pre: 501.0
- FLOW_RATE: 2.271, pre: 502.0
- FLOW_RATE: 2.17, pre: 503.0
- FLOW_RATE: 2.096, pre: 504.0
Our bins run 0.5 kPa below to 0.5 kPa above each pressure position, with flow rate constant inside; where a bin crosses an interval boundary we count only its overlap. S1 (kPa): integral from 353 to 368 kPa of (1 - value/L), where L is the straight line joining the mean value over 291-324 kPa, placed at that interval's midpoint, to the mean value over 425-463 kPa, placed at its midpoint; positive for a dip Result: 2.8 kPa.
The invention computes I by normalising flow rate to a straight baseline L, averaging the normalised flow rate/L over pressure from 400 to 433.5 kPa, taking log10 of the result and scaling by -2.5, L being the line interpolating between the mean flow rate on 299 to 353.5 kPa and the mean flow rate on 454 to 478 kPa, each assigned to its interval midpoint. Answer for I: -0.04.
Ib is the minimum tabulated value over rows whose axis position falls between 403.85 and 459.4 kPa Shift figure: 2.488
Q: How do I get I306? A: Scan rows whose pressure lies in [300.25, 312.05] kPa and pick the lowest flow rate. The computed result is 3.176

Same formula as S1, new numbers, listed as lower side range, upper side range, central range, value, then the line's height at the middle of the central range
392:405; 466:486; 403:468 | -1.36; 2.61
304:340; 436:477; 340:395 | 4.67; 2.85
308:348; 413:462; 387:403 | -1.38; 2.7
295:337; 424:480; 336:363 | 6.89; 2.95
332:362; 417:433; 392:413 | -2.52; 2.53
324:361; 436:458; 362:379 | -2.39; 2.44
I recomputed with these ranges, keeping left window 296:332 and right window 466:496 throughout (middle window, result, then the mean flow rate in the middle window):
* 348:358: 0.40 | 2.04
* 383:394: -0.12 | 3.09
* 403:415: -0.05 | 2.78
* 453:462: -0.09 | 2.63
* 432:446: -0.09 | 2.71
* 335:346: 0.28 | 2.31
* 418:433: -0.03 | 2.65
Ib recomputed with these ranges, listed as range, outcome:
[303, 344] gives 2.072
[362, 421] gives 2.493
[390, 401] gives 2.741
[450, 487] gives 2.183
